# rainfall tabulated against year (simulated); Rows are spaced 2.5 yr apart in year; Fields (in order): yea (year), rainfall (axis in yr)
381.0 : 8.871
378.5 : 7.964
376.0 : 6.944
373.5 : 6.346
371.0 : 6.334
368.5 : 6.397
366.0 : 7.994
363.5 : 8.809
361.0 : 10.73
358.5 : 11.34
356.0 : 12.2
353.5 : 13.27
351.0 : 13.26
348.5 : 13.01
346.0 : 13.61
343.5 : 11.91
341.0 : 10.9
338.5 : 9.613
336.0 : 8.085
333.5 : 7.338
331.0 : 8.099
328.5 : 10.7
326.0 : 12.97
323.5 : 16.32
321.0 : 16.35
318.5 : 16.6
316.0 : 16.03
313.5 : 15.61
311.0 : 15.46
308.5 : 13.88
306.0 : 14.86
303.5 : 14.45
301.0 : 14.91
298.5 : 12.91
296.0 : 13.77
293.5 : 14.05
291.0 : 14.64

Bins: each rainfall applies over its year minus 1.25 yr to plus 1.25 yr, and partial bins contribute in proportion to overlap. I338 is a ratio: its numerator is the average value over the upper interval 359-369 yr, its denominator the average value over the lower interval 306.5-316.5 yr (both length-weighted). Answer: 0.58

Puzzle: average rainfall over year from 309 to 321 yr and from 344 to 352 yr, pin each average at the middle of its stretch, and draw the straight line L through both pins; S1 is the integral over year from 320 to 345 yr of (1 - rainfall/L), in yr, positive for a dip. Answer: 5.7 yr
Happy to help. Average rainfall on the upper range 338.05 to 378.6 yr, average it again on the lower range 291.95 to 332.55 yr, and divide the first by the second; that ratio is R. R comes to 0.71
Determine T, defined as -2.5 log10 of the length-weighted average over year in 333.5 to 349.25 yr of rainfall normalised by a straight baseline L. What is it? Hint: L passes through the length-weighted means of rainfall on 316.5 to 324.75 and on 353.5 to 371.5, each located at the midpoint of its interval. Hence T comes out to 0.18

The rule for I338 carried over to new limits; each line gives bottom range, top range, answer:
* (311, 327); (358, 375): 0.52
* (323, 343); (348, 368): 1.07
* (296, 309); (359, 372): 0.58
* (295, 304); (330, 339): 0.58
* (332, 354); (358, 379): 0.72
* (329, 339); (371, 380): 0.84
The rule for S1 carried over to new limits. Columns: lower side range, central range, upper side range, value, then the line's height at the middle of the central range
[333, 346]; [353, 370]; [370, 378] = -4.06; 7.91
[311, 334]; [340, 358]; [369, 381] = -4.02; 10.3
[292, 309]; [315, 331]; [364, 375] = -3.30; 11.8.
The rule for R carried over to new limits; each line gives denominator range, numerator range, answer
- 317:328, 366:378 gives 0.44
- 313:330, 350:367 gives 0.75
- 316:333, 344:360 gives 0.95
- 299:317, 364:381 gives 0.48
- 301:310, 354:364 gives 0.77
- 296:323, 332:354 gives 0.74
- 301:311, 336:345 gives 0.72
